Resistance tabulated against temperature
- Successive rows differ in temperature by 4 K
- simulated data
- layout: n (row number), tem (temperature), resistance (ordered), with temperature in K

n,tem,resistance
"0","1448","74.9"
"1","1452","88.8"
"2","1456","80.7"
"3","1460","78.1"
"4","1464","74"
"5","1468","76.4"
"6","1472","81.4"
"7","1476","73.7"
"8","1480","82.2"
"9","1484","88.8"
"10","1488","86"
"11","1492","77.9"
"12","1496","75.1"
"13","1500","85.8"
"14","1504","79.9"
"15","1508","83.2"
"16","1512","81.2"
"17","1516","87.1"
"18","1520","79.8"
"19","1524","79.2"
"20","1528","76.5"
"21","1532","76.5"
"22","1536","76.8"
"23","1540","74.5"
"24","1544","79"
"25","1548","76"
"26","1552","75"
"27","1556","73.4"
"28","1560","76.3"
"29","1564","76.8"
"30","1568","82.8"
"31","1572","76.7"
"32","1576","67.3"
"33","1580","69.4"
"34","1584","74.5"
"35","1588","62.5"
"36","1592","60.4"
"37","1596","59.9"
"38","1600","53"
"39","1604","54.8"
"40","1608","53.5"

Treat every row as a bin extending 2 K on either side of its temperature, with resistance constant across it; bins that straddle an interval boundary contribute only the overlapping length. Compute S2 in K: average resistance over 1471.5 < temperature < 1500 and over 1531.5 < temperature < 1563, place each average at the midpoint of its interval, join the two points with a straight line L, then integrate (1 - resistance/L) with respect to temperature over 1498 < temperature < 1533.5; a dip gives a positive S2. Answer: -1.1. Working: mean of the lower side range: 81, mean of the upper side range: 75.9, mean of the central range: 81.1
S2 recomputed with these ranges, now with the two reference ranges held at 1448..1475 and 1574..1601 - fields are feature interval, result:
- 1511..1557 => -4.74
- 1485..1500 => -1.09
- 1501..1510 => -0.97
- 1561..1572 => -2.00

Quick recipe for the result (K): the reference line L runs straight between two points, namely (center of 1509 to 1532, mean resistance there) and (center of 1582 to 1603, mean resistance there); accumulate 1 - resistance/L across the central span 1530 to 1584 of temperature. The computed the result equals -3.5 K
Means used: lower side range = 80.5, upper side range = 61.7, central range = 75.4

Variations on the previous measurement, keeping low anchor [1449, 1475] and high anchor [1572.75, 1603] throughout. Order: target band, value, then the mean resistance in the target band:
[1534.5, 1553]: -1.8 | 76.3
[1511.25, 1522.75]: -1.6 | 82.6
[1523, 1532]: -0.7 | 77.4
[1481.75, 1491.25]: -1.2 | 86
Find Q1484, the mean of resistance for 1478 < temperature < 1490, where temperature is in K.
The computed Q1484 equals 85.7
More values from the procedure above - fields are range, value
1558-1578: 76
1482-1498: 81.9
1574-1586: 70.4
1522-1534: 77.4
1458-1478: 76.7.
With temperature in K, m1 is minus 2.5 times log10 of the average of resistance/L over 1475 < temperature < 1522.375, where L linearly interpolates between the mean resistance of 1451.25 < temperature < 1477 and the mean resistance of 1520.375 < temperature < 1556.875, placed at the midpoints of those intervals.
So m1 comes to -0.06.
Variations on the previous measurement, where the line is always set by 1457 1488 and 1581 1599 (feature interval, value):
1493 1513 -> -0.073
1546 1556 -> -0.089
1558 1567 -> -0.144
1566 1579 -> -0.135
